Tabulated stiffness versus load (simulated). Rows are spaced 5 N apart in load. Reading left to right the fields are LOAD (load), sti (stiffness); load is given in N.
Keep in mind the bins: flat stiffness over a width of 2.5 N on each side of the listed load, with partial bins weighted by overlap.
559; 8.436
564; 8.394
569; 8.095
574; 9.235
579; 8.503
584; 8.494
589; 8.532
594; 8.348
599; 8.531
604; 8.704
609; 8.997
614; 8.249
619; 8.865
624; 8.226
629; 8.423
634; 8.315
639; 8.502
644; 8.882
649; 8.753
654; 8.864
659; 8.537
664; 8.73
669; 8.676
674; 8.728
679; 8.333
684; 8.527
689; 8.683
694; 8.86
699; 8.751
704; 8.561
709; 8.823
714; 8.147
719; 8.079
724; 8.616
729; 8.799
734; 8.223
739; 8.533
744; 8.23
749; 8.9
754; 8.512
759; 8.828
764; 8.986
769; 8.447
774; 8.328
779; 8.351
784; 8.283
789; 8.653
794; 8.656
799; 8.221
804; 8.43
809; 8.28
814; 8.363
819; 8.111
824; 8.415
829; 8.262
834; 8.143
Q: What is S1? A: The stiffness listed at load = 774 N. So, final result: 8.328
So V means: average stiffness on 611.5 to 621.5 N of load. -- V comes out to 8.56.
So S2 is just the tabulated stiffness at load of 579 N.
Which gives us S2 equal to 8.503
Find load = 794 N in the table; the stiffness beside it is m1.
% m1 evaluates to 8.656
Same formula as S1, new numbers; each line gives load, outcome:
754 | 8.512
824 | 8.415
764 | 8.986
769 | 8.447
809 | 8.28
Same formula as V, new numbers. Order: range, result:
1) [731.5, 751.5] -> 8.47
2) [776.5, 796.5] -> 8.49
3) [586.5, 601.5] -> 8.47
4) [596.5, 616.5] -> 8.62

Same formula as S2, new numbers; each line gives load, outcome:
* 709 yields 8.823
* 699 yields 8.751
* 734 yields 8.223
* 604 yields 8.704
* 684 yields 8.527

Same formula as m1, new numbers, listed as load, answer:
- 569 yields 8.095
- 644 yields 8.882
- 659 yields 8.537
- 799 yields 8.221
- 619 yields 8.865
